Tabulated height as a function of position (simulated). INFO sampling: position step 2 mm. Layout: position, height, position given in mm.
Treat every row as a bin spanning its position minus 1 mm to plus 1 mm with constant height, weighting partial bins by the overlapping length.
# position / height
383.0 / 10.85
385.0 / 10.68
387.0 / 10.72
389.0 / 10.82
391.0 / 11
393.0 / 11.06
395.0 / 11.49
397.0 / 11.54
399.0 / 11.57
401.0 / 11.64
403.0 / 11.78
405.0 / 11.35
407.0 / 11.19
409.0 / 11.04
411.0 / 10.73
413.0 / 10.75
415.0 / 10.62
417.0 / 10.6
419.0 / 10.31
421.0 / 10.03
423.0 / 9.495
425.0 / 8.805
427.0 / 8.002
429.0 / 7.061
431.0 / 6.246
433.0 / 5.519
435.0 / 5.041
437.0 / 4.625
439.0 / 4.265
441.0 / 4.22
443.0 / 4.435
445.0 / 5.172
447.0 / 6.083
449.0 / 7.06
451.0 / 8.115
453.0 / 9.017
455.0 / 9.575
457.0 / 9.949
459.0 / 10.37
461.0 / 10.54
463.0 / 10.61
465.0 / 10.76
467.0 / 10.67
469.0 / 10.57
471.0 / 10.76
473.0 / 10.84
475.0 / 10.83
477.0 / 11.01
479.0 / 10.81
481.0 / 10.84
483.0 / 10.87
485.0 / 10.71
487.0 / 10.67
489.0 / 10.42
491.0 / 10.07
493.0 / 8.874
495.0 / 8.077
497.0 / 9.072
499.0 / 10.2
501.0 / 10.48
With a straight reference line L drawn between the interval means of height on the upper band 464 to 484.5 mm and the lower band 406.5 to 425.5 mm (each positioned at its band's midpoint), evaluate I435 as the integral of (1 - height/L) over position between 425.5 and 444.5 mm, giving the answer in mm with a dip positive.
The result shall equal 8.9 mm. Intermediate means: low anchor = 10.4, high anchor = 10.8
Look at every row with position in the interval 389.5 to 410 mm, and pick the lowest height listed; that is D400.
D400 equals 11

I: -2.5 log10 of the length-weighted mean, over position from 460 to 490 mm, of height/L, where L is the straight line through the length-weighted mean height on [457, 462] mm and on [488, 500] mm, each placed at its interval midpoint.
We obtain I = -0.08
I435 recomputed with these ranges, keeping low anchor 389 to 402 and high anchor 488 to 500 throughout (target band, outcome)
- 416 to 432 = 2.9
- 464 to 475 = -0.9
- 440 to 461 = 5.5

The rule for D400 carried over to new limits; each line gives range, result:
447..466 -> 6.083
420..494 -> 4.22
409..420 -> 10.31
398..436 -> 5.041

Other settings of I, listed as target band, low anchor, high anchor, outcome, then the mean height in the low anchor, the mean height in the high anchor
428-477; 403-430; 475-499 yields 0.25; 10.1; 10.2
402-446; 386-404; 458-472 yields 0.32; 11.3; 10.6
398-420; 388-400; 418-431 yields -0.11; 11.2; 8.74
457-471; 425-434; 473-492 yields -0.13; 6.94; 10.7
